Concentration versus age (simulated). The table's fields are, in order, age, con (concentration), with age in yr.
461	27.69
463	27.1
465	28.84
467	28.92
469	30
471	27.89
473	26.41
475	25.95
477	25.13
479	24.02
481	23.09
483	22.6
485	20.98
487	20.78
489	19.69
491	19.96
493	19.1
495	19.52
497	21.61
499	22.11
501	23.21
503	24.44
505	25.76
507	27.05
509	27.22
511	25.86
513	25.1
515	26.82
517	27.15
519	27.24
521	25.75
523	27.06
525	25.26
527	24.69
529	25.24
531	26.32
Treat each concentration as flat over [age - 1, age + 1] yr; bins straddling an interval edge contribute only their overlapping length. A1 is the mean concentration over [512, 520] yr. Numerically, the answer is 26.6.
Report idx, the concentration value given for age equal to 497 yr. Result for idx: 21.61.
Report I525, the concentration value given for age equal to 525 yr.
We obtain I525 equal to 25.26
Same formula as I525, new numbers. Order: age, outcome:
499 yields 22.11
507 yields 27.05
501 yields 23.21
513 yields 25.1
